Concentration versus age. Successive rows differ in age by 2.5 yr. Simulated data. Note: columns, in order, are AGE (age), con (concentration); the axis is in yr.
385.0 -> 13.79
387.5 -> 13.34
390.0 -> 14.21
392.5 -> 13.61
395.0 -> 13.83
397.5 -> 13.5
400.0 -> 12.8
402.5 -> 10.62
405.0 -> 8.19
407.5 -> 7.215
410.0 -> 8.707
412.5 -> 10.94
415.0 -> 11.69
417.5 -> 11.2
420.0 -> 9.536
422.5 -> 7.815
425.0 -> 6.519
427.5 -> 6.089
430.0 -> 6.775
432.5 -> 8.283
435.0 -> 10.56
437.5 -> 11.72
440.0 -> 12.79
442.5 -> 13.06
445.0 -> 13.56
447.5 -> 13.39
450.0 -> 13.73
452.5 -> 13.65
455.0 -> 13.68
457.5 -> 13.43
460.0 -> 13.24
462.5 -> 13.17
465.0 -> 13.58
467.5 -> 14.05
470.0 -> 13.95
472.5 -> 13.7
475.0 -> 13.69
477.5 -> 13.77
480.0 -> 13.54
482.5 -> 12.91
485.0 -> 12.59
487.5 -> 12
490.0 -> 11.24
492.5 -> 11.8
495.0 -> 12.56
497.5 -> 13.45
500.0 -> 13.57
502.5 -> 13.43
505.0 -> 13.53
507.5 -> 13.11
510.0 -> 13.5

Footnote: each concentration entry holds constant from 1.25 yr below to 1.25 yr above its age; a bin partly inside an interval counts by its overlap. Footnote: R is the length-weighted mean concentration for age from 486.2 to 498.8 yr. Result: 12.2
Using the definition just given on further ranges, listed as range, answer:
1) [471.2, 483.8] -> 13.5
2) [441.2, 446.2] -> 13.3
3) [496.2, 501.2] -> 13.5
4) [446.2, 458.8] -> 13.6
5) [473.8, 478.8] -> 13.7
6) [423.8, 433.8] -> 6.94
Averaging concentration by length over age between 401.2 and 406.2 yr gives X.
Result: 9.45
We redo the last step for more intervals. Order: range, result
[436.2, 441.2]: 12.2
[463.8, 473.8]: 13.8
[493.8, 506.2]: 13.3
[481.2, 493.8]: 12.1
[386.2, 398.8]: 13.7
